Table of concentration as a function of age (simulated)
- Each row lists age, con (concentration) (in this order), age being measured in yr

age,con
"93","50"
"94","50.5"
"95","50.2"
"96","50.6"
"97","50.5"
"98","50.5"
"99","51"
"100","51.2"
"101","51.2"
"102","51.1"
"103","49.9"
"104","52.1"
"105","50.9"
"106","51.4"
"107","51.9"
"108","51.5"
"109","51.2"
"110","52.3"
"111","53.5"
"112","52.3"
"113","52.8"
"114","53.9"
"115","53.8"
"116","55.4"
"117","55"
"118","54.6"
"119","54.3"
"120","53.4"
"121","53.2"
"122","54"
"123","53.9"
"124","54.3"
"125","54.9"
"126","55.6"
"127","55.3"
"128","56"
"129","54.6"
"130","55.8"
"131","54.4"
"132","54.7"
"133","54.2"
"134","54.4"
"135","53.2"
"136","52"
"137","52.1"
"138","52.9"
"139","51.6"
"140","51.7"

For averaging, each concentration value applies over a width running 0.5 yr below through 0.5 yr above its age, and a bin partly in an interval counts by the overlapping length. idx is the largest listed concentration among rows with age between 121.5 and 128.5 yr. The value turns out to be 56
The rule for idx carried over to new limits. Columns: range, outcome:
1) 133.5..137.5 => 54.4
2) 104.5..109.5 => 51.9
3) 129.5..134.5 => 55.8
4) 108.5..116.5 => 55.4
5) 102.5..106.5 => 52.1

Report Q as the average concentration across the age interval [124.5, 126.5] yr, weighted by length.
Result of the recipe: 55.2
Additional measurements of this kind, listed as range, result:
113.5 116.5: 54.4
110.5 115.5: 53.3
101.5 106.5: 51.1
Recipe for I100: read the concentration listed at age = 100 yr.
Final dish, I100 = 51.2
